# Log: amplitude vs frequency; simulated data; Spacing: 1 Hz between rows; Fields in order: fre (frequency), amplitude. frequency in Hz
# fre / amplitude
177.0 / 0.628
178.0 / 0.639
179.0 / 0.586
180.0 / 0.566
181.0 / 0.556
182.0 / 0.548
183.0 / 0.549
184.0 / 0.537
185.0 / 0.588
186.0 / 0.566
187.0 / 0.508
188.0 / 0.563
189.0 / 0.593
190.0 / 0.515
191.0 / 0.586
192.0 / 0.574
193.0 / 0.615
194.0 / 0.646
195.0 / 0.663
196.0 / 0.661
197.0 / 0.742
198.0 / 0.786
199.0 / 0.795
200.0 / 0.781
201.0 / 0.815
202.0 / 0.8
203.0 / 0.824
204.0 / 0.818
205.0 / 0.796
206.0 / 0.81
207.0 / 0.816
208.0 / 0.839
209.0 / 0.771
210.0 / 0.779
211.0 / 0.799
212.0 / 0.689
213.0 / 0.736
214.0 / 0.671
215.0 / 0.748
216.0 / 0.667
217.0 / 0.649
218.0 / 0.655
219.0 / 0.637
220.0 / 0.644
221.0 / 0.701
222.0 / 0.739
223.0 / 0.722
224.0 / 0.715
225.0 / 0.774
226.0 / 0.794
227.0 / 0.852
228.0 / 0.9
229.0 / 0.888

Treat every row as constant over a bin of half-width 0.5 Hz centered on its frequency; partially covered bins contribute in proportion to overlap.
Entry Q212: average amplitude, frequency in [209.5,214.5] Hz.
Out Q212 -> 0.735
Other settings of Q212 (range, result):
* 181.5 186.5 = 0.558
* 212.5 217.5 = 0.694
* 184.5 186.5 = 0.577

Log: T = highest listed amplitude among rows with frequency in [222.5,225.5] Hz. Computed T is 0.774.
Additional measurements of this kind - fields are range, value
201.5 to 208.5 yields 0.839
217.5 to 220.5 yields 0.655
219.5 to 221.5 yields 0.701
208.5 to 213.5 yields 0.799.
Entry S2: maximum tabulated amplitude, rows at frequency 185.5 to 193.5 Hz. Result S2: 0.615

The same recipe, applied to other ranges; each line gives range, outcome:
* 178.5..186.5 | 0.588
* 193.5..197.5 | 0.742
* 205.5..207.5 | 0.816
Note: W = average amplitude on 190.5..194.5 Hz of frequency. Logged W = 0.605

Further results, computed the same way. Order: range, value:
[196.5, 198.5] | 0.764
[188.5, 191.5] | 0.565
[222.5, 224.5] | 0.718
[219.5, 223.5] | 0.702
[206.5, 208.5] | 0.827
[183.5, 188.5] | 0.552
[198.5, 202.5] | 0.798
